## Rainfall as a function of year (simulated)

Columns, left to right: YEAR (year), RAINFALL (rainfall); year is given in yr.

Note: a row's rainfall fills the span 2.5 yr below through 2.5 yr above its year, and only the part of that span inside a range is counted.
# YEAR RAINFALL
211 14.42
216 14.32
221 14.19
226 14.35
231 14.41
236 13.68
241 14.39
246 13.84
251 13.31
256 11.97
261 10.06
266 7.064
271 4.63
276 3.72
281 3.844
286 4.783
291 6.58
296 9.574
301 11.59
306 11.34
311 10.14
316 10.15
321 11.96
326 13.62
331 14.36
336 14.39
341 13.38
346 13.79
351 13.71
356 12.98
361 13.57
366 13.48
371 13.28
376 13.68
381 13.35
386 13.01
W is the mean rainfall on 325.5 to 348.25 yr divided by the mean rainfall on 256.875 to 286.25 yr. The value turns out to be 2.28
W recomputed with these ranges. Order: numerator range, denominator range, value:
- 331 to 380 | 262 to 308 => 1.93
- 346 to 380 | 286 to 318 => 1.42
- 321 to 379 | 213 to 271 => 1.08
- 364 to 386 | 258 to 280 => 2.12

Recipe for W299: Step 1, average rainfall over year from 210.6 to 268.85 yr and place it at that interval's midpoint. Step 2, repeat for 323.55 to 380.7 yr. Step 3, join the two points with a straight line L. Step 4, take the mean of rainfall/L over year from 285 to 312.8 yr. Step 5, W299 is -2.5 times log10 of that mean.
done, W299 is 0.400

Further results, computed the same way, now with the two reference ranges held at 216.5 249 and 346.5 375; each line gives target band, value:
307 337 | 0.11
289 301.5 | 0.47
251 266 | 0.29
